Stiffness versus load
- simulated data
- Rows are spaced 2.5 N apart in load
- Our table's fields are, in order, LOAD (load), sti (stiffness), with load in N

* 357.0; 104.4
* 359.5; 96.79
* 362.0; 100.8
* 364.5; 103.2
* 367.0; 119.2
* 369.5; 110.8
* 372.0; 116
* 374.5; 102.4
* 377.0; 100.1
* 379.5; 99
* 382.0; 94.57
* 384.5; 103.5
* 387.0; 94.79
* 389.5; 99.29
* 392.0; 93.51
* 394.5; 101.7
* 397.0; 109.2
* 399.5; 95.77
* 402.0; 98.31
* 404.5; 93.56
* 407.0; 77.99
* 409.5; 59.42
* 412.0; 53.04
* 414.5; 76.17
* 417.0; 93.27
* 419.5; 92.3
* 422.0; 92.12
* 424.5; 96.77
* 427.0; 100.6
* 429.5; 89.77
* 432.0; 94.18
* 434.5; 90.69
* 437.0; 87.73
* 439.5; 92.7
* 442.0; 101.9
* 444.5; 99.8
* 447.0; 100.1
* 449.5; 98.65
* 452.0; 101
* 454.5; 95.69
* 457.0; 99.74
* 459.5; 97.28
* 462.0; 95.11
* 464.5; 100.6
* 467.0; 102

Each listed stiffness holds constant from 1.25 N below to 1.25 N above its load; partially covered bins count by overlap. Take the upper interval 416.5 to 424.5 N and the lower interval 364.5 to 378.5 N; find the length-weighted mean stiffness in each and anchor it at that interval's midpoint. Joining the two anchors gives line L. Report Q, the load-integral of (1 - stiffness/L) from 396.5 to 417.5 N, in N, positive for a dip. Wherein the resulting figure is 3.2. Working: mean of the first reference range 109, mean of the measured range 82.9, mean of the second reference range 93.2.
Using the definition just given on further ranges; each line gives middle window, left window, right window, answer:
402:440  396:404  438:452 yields 5.02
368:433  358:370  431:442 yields 3.50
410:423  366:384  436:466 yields 2.74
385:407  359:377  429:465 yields 1.27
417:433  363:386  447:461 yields 1.08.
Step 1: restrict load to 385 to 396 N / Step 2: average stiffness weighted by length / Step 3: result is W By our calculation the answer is 98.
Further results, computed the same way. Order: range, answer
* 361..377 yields 108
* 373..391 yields 99.3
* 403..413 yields 72.1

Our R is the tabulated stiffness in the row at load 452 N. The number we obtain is 101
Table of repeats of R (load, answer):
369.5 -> 110.8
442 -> 101.9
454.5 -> 95.69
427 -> 100.6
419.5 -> 92.3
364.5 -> 103.2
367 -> 119.2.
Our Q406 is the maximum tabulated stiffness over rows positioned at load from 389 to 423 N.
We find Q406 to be 109.2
